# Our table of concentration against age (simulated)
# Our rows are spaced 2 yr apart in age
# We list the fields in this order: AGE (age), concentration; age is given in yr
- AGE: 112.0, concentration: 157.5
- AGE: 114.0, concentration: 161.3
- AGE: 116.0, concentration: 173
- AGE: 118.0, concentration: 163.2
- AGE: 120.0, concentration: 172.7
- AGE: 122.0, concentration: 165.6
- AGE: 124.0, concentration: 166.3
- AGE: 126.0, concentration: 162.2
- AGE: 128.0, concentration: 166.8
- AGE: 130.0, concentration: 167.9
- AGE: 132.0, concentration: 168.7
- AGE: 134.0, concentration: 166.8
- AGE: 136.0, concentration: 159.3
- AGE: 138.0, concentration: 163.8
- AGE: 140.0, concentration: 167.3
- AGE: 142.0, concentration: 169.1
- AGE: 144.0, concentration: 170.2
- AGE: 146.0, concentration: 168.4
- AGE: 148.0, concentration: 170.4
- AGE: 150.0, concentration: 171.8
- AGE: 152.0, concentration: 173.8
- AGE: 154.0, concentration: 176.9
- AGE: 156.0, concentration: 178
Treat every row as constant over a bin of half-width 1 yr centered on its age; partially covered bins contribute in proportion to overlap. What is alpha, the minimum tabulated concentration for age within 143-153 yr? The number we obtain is 168.4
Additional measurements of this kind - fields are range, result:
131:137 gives 159.3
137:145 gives 163.8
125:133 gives 162.2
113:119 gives 161.3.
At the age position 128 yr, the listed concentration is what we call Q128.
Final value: 166.8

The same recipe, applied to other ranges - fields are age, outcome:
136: 159.3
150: 171.8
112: 157.5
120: 172.7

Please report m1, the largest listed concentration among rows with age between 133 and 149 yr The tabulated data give 170.4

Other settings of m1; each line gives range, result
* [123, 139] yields 168.7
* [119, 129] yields 172.7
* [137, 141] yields 167.3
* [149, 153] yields 173.8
